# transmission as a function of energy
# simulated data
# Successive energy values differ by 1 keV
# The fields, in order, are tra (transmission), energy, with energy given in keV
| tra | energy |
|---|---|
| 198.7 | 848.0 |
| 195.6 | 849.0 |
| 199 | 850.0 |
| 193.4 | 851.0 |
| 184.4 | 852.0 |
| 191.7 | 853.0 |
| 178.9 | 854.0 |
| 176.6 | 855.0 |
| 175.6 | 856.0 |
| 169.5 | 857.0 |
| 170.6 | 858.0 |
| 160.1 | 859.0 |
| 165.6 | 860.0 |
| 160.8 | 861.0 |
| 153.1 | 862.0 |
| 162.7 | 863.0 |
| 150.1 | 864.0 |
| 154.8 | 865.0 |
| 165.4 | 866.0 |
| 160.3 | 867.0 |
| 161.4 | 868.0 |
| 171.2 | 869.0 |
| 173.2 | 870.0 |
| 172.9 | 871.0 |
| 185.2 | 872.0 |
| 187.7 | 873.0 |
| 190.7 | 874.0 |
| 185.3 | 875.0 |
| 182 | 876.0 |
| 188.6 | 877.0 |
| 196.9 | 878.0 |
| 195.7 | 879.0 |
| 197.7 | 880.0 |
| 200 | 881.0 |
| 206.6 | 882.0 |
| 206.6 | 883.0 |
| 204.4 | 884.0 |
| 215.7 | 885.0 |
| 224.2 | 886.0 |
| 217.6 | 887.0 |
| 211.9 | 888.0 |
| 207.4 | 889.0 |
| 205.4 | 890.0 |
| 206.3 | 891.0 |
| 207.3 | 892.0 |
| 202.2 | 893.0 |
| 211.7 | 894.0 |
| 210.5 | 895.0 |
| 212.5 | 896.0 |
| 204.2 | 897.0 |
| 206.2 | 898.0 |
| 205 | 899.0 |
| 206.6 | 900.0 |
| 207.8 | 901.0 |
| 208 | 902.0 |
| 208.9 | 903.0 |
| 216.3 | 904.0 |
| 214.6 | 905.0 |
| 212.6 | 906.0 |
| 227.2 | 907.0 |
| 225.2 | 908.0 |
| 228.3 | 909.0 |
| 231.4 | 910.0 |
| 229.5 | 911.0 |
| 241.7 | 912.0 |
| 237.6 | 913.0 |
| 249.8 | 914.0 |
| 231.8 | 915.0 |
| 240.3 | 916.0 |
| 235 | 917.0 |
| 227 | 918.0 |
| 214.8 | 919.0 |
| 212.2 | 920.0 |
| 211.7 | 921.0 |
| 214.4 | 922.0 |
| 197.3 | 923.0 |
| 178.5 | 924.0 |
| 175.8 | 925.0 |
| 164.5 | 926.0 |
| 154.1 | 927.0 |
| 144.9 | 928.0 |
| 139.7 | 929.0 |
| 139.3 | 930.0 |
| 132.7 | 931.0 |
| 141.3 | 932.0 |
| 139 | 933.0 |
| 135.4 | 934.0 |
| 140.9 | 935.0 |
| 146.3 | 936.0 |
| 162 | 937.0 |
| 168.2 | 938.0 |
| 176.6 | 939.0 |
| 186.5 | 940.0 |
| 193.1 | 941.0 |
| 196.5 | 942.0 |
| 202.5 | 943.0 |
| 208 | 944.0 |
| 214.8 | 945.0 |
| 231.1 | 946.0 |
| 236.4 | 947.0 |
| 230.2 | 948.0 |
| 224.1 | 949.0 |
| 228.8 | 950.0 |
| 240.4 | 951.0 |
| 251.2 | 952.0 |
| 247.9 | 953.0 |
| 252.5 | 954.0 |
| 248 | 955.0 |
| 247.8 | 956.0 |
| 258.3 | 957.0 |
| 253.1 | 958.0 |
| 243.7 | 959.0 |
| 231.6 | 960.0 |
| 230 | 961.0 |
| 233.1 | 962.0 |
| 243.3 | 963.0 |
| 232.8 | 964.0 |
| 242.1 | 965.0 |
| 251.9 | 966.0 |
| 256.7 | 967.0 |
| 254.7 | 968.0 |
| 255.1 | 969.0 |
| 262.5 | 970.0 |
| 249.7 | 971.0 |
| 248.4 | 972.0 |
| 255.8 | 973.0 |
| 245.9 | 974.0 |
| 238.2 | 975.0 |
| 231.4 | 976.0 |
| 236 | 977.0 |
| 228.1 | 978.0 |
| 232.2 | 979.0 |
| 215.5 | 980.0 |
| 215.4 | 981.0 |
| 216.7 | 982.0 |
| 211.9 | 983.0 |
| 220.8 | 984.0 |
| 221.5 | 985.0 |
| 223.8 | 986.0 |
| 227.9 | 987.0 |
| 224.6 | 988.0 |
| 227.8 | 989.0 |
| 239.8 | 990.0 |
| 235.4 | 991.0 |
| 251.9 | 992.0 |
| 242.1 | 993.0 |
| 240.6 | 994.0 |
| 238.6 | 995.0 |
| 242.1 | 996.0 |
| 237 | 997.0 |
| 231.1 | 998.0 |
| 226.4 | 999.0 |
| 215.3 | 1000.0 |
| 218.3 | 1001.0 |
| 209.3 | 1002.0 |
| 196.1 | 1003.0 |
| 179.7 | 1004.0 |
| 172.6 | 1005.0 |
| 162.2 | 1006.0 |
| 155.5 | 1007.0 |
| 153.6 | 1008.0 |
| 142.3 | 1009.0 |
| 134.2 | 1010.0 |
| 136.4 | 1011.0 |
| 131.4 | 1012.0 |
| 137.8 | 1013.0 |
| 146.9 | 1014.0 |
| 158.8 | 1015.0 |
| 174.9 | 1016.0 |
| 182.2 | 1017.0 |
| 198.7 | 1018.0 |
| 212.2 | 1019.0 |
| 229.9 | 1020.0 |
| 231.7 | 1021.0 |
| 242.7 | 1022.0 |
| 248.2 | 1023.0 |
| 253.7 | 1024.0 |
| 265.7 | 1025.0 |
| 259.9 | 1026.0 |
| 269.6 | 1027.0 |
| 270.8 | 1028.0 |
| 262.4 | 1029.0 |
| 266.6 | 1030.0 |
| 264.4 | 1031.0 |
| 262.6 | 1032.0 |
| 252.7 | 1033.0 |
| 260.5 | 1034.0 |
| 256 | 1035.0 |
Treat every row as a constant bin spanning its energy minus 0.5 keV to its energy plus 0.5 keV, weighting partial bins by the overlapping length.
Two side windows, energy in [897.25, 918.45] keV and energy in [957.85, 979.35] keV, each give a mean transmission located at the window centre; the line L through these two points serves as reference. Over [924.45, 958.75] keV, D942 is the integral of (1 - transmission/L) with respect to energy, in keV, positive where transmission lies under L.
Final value 5.9 keV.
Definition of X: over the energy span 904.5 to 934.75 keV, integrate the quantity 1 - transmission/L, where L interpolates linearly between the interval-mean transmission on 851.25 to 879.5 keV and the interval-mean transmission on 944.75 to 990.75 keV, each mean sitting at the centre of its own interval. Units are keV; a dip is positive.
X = 1.4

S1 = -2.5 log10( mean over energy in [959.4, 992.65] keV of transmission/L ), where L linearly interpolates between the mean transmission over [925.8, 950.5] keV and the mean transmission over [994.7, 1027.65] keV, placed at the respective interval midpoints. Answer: -0.24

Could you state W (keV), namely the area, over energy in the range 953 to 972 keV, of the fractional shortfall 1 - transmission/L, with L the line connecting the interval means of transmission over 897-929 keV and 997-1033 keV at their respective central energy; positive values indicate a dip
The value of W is -3.50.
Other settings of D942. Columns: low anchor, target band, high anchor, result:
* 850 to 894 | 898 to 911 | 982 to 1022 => -1.8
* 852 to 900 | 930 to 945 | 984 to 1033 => 2.5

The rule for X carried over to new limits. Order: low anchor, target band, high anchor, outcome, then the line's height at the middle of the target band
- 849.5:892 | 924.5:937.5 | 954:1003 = 4.0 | 214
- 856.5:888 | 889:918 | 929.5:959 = -4.2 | 191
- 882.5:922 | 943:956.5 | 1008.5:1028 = -1.6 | 210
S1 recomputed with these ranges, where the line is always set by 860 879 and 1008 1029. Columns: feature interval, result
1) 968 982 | -0.23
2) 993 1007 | -0.07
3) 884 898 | -0.19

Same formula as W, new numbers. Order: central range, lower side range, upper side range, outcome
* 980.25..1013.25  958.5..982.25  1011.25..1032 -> 3.7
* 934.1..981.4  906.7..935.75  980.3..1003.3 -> -3.4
